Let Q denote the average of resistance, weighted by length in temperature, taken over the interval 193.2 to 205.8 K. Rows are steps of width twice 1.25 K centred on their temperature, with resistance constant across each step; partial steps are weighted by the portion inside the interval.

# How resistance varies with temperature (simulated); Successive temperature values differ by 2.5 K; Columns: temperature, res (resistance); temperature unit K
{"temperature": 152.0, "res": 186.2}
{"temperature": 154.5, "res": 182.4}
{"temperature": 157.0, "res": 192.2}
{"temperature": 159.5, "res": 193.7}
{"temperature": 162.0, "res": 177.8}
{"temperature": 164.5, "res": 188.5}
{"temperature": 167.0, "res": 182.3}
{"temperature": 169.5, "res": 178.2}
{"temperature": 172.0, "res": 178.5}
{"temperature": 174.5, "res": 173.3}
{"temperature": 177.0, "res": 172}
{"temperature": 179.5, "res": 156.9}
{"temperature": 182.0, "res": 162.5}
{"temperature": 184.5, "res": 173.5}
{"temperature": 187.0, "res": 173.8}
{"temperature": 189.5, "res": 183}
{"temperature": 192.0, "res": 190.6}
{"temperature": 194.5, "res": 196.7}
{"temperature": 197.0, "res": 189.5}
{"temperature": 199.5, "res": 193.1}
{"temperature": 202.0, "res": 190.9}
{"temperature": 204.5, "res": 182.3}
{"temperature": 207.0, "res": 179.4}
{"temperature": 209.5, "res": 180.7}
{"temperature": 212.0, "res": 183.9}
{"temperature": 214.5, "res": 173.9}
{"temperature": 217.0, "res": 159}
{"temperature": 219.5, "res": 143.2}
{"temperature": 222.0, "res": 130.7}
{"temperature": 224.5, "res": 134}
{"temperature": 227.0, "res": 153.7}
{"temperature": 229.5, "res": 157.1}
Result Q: 190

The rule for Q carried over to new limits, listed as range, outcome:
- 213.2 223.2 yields 152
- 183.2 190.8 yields 177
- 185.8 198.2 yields 187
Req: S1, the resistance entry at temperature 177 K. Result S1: 172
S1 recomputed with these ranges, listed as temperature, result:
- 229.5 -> 157.1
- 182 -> 162.5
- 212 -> 183.9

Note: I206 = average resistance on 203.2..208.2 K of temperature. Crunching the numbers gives 181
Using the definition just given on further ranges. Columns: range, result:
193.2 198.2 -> 193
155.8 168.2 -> 187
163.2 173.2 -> 182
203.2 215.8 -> 180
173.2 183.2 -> 166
